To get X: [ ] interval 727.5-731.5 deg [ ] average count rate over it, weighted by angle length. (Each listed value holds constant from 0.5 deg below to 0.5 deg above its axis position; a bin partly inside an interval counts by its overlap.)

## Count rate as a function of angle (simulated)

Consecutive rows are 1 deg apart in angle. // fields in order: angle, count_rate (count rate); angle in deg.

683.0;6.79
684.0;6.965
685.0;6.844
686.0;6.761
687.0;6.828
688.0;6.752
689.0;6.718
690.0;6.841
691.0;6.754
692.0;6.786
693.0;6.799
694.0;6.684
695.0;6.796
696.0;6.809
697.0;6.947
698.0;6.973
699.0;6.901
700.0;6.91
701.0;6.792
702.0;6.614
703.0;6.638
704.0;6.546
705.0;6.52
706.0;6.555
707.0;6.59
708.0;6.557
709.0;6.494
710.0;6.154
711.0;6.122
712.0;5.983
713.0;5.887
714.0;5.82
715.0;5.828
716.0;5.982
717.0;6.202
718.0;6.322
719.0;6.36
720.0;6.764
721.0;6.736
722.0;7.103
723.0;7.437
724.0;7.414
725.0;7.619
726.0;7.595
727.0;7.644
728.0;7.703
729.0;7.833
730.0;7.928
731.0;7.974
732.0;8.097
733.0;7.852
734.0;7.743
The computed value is 7.86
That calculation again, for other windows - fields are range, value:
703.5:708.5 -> 6.55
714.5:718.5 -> 6.08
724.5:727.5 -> 7.62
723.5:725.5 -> 7.52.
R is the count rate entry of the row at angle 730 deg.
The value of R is 7.928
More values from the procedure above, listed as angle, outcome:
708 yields 6.557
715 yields 5.828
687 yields 6.828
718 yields 6.322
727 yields 7.644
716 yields 5.982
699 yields 6.901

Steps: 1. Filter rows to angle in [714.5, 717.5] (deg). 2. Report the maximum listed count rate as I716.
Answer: 6.202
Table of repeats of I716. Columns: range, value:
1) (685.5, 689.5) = 6.828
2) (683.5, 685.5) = 6.965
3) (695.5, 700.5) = 6.973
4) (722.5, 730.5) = 7.928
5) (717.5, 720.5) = 6.764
